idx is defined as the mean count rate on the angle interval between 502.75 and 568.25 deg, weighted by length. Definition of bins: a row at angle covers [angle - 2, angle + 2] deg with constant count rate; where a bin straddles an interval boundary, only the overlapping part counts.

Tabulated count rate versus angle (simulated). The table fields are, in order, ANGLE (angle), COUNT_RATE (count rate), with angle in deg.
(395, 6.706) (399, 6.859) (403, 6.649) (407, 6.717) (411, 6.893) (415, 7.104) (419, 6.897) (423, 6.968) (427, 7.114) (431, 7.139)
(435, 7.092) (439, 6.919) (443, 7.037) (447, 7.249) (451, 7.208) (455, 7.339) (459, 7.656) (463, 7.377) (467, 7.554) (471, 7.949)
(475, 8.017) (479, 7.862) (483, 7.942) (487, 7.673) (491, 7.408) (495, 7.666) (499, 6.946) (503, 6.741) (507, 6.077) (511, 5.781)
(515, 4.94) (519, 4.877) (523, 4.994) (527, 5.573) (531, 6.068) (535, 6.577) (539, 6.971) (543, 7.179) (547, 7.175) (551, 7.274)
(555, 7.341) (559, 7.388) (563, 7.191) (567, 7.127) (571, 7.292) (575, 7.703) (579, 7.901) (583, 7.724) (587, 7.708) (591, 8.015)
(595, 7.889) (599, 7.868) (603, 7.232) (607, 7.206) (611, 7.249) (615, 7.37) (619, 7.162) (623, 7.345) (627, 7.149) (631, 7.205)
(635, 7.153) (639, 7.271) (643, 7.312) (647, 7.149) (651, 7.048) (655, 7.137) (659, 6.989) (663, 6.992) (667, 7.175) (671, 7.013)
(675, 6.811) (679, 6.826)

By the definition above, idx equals 6.41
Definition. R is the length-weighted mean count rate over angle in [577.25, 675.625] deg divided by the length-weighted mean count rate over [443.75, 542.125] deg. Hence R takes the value 1.07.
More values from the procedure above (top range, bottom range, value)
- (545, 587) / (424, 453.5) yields 1.04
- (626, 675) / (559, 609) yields 0.94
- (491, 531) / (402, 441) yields 0.87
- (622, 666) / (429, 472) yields 0.98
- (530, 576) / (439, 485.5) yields 0.94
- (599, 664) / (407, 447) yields 1.03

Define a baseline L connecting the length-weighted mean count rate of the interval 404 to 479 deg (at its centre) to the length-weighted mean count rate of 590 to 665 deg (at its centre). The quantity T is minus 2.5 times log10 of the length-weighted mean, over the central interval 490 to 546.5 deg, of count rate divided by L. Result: 0.16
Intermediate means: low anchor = 7.24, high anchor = 7.29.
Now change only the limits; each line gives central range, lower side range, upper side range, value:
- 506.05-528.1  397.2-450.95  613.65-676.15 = 0.30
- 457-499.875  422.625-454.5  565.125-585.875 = -0.06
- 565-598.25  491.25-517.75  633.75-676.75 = -0.14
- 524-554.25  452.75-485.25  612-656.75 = 0.13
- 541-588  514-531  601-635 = -0.21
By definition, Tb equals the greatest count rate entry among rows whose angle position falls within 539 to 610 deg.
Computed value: 8.015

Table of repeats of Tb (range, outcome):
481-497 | 7.942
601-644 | 7.37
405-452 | 7.249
